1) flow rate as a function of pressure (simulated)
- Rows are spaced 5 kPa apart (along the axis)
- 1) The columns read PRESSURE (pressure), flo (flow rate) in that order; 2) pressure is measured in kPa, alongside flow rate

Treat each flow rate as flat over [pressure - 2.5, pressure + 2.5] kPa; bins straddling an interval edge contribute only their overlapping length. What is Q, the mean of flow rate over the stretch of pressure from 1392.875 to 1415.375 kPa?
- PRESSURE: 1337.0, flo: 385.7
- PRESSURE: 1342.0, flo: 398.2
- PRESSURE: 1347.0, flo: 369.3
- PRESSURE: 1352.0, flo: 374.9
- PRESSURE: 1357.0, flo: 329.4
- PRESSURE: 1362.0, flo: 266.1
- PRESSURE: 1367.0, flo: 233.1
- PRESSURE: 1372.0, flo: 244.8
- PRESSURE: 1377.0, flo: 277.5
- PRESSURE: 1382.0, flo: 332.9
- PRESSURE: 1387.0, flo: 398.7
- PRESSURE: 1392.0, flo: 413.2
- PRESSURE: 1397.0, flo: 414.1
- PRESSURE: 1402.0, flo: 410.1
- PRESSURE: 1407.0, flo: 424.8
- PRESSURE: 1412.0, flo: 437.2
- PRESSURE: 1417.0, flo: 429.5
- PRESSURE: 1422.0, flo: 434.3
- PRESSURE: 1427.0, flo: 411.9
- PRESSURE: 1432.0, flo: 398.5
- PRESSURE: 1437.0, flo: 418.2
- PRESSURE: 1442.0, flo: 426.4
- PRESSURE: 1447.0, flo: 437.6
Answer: 421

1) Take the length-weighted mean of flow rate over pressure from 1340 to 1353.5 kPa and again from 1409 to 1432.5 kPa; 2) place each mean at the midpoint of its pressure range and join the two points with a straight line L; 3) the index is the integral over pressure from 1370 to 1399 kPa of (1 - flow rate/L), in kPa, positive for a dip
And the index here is 4.0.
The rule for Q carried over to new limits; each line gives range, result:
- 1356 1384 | 277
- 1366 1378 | 251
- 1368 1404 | 350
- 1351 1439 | 369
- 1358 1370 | 259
